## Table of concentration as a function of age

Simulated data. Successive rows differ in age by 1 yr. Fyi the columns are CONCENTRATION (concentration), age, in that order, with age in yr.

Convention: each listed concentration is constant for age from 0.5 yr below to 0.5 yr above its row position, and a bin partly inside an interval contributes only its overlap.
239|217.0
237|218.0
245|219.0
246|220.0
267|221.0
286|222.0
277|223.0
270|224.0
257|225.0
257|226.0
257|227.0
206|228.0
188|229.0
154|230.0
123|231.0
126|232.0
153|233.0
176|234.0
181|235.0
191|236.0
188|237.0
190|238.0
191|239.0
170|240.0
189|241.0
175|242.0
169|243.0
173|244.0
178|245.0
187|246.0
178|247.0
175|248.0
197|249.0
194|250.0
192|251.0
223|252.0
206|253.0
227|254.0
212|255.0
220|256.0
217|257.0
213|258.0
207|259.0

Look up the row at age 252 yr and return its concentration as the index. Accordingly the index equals 223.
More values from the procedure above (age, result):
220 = 246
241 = 189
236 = 191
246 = 187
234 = 176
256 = 220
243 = 169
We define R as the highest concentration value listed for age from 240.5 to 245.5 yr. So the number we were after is 189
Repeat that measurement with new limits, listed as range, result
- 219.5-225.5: 286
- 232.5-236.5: 191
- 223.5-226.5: 270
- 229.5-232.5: 154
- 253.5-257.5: 227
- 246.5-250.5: 197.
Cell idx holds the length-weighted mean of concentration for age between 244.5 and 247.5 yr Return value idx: 181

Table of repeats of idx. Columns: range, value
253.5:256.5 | 220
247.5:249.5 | 186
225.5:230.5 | 212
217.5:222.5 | 256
